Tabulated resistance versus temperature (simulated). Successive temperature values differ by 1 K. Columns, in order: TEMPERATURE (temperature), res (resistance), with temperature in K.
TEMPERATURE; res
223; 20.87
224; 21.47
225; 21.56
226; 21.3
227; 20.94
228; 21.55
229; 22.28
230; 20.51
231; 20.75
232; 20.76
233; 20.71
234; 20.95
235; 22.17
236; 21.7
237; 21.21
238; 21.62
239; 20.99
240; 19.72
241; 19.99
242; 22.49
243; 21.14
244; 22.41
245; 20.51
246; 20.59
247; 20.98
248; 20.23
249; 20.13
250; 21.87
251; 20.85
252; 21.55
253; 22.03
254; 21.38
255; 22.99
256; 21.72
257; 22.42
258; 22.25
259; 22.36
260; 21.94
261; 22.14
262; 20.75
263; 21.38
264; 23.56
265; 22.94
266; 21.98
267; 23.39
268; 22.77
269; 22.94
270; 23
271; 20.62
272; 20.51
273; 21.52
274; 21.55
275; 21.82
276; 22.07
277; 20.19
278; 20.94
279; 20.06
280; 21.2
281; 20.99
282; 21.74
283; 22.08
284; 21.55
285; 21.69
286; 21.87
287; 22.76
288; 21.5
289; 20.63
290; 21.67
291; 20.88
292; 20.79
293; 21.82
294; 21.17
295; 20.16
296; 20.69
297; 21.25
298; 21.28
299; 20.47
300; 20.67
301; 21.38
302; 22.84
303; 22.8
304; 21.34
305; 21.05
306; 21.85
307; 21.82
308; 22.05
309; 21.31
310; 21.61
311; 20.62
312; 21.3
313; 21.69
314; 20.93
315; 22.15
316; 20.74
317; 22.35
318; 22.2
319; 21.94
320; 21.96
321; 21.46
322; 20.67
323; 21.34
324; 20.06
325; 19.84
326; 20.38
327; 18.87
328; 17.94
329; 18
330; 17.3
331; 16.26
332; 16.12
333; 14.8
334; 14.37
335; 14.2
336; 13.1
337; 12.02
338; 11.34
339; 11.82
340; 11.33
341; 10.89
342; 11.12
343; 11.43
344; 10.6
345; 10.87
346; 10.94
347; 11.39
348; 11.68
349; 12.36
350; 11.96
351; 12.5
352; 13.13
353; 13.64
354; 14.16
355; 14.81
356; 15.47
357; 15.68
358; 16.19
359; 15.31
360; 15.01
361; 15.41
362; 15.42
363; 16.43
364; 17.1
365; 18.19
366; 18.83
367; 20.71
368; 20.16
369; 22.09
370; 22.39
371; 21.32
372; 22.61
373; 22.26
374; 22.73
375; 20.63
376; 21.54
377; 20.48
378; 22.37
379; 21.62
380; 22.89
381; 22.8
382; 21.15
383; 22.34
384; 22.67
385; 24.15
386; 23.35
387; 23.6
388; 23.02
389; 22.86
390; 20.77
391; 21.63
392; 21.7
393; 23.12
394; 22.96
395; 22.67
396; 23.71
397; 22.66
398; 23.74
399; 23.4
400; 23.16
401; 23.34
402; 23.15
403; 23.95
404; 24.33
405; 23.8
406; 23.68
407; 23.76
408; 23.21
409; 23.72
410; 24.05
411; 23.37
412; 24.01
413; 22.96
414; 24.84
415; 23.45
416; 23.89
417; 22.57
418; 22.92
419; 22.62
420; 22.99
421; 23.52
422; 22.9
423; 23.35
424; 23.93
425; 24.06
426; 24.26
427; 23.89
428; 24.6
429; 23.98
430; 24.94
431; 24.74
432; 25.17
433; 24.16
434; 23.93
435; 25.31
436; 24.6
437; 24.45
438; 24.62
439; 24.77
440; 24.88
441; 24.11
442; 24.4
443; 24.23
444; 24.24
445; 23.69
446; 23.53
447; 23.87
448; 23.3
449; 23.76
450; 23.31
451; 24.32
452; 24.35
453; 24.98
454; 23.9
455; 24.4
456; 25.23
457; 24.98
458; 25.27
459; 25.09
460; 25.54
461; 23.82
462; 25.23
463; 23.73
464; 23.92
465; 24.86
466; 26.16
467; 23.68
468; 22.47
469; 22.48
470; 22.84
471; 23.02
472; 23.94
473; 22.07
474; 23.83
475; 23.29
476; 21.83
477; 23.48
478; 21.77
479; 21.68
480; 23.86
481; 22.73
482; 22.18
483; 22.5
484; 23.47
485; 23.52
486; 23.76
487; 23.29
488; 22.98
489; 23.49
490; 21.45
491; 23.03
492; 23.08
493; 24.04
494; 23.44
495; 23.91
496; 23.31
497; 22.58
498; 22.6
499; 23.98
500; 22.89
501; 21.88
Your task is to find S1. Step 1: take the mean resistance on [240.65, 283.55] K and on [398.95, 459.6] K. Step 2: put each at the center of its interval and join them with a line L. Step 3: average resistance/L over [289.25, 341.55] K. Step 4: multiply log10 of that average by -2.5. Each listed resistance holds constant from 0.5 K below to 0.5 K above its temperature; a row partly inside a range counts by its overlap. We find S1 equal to 0.16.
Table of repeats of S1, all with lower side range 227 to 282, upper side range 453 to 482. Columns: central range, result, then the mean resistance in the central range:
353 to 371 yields 0.29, 17.3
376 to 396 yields 0.02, 22.4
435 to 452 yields -0.03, 24.2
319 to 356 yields 0.44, 15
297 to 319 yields 0.03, 21.5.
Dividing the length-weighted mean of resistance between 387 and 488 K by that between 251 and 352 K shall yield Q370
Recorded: 1.22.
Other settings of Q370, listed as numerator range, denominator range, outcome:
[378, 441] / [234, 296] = 1.09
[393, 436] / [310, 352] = 1.44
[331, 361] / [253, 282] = 0.60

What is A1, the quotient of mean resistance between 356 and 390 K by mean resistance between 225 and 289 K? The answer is 0.94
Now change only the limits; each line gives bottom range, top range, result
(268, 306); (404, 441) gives 1.12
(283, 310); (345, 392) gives 0.87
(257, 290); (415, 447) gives 1.10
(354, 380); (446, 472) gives 1.27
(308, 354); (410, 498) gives 1.44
